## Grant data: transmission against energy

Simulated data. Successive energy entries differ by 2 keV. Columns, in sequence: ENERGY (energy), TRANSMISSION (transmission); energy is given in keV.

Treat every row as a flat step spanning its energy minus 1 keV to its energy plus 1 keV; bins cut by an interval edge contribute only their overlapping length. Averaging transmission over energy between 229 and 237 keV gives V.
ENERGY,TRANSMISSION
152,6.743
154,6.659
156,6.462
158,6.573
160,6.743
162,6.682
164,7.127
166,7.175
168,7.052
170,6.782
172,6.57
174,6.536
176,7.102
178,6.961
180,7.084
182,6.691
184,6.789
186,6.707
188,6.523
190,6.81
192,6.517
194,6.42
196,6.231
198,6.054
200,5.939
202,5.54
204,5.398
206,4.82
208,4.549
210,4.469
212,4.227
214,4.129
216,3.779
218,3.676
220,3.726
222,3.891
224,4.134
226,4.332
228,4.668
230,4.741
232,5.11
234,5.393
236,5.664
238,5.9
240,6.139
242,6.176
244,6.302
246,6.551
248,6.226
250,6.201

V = 5.23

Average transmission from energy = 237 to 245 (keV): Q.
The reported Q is 6.13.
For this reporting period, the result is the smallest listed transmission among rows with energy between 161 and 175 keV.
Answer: 6.536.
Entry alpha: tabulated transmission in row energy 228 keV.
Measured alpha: 4.668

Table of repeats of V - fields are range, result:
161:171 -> 6.96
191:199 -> 6.31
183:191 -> 6.71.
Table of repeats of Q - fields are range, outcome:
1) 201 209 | 5.08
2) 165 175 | 6.82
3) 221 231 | 4.35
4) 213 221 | 3.83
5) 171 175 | 6.55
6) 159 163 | 6.71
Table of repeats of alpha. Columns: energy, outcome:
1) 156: 6.462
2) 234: 5.393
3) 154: 6.659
